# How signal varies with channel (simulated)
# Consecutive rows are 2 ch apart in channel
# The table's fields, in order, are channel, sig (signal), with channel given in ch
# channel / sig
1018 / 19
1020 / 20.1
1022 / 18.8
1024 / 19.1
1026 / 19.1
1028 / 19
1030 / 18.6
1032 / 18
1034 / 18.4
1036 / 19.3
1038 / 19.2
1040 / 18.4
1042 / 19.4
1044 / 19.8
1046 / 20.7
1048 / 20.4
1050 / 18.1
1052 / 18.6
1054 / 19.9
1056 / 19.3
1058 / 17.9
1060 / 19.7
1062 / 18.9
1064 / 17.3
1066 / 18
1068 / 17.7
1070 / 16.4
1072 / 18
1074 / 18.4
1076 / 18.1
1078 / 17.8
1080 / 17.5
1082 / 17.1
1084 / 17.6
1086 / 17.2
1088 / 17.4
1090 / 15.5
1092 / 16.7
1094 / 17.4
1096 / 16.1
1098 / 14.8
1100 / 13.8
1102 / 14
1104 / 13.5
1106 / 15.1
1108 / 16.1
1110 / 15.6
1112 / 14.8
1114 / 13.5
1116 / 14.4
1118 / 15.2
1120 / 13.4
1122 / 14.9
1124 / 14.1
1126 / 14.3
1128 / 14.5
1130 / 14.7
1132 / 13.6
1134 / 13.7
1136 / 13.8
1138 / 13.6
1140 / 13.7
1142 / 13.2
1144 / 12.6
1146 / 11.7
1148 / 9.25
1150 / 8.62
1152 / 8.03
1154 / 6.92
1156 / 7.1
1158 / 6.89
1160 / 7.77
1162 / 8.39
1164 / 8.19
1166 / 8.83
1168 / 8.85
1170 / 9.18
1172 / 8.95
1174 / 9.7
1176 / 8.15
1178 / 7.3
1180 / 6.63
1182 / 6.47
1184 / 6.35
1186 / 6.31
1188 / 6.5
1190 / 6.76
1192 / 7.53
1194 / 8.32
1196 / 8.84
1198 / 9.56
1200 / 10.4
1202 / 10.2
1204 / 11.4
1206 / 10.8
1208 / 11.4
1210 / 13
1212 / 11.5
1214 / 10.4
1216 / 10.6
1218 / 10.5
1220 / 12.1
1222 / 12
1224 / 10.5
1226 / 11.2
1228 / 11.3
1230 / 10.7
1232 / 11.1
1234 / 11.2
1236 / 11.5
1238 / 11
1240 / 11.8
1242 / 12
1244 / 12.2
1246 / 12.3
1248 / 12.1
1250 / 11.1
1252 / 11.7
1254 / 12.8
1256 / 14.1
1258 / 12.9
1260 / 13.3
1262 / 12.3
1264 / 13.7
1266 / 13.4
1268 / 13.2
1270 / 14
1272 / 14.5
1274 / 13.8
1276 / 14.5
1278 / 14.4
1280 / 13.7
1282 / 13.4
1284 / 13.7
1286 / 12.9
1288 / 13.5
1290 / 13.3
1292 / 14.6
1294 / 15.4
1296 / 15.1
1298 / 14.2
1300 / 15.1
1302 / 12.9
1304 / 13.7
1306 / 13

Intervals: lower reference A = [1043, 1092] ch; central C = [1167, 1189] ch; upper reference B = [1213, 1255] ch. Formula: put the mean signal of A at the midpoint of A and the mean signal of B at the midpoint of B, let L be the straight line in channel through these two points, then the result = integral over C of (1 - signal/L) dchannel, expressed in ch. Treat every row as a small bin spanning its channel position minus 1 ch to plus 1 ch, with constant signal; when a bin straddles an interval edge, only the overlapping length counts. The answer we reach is 9.71 ch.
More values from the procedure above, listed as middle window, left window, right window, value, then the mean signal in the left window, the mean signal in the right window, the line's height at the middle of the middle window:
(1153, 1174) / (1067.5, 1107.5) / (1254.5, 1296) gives 9.8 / 16.5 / 13.8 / 15.4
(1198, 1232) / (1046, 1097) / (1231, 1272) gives 6.2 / 17.9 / 12.4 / 13.6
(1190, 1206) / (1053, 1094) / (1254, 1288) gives 6.1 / 17.8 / 13.6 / 15.1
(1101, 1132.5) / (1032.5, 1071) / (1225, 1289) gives 4.4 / 18.8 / 12.7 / 16.9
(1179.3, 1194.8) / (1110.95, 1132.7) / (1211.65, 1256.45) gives 7.1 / 14.3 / 11.5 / 12.7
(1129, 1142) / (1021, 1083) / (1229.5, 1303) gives 2.1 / 18.6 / 13.1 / 16.5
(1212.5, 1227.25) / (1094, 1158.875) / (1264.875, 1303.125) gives 2.8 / 13.1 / 14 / 13.6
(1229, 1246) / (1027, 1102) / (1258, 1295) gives 3.5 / 18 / 13.7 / 14.5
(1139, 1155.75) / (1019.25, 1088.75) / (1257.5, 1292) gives 6.2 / 18.5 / 13.6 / 16.5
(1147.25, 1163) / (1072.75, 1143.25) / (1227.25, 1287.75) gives 7.2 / 15.3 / 12.7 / 14.5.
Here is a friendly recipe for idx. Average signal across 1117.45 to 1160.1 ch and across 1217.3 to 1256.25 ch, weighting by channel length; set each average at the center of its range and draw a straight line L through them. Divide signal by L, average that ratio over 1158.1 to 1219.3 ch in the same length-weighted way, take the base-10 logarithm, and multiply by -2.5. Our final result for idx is 0.298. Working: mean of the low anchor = 11.9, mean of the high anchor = 11.6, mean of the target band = 8.94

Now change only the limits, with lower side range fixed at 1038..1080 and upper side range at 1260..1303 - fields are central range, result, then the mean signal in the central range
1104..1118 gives 0.180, 14.8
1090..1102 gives 0.146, 15.6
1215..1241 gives 0.319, 11.2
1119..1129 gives 0.207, 14.2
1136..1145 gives 0.257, 13.3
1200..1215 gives 0.351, 11.2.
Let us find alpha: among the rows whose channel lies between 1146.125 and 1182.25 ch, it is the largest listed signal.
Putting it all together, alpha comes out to 9.7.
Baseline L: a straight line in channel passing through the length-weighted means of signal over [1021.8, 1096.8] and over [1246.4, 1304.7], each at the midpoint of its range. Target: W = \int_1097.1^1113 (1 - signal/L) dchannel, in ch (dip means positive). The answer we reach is 2.4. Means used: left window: 18.3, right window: 13.5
